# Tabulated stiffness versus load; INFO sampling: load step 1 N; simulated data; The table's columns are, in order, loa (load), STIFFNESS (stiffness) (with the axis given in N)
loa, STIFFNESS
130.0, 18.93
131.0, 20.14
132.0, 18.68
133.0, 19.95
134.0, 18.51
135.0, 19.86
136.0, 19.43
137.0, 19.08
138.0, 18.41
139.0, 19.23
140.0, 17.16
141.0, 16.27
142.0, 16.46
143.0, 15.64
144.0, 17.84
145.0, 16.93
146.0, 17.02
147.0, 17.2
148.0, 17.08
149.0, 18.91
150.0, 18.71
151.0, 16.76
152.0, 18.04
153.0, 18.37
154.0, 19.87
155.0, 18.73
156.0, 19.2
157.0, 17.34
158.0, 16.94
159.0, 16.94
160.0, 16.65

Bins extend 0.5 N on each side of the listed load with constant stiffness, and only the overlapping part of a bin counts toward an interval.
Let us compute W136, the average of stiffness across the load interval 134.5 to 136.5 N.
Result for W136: 19.6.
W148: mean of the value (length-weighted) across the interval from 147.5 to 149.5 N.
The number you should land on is 18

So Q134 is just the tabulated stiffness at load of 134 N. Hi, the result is 18.51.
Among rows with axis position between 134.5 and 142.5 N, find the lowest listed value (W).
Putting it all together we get 16.27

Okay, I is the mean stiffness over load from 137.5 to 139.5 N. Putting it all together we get 18.8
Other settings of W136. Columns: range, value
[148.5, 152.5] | 18.1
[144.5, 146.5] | 17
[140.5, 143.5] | 16.1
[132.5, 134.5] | 19.2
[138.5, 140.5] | 18.2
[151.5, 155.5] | 18.8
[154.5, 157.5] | 18.4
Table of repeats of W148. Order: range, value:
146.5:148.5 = 17.1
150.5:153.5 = 17.7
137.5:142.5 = 17.5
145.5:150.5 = 17.8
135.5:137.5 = 19.3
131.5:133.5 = 19.3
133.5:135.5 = 19.2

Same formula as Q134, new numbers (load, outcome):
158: 16.94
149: 18.91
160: 16.65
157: 17.34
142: 16.46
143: 15.64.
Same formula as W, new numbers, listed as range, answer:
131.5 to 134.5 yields 18.51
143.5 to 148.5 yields 16.93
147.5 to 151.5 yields 16.76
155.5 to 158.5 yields 16.94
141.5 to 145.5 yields 15.64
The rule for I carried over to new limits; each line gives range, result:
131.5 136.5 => 19.3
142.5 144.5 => 16.7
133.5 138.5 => 19.1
